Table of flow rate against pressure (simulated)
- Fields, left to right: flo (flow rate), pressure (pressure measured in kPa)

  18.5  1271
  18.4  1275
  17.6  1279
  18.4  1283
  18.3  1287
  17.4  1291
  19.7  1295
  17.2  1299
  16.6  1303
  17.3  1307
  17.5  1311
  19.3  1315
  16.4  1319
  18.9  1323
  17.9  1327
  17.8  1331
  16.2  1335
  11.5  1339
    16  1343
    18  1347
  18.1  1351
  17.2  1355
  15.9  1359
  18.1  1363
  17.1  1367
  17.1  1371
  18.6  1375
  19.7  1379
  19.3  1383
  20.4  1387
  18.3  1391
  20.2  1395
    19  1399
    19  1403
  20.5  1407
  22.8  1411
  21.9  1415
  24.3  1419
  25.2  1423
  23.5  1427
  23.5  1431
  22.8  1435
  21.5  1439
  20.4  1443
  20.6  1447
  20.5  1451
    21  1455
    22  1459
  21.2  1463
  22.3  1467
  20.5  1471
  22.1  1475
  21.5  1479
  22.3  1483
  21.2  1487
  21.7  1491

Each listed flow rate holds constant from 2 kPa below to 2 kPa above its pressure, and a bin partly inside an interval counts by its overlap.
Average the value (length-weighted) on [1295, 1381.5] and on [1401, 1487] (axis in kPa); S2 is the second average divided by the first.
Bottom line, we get 1.26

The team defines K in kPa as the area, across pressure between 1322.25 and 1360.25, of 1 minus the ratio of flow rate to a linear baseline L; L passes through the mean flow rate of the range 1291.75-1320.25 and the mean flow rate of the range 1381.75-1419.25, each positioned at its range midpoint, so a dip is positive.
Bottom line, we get 4.1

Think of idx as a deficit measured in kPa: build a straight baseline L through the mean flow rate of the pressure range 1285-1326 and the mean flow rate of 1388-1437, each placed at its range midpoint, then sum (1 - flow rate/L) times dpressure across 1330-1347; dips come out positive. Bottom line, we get 3.1 kPa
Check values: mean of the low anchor 17.9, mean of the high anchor 21.7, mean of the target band 15.5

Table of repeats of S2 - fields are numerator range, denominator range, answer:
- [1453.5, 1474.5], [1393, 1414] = 1.05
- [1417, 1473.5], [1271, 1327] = 1.23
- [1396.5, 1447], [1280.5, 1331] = 1.23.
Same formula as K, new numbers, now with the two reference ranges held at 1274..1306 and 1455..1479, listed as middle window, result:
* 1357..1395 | 2.5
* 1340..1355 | 1.7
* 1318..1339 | 2.0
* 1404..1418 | -0.9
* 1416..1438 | -3.1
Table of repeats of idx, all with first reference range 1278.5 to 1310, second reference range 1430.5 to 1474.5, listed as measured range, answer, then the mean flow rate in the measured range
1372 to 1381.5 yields 0.4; 18.9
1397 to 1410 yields 0.4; 19.8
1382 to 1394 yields 0.3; 19.4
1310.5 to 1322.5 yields 0.3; 17.9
